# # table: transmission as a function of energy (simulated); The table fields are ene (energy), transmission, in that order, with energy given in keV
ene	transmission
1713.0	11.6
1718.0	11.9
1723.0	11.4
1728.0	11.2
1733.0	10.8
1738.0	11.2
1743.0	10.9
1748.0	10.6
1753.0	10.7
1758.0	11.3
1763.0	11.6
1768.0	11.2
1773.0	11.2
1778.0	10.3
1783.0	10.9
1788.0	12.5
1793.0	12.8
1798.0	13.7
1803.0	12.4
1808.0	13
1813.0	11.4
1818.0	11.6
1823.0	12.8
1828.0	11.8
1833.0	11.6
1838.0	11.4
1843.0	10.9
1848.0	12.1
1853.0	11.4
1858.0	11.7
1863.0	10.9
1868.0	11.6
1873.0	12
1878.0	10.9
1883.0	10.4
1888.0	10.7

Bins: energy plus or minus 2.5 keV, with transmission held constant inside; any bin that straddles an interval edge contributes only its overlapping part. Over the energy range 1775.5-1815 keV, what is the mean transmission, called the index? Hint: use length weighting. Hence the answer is 12.1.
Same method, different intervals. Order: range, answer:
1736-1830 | 11.7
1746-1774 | 11.1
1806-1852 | 11.8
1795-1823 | 12.5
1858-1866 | 11.2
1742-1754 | 10.7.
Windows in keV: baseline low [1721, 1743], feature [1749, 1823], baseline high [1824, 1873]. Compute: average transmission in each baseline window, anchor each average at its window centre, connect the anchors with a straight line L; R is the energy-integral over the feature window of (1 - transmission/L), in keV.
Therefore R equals -2.9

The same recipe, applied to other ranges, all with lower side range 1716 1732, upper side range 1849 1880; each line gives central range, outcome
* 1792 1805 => -1.8 keV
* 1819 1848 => -0.7 keV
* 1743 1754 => 0.7 keV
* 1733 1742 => 0.3 keV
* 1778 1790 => 0.1 keV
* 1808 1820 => -0.4 keV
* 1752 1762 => 0.3 keV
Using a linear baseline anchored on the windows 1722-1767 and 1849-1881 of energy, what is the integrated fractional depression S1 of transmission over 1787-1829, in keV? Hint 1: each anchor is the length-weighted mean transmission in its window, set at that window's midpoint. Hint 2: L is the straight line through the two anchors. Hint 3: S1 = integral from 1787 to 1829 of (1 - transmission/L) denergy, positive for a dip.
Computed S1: -4.5 keV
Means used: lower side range 11.1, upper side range 11.4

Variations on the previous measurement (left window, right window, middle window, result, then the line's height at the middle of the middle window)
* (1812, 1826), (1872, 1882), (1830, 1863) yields 0.4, 11.6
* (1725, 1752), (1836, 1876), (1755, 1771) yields -0.4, 11.1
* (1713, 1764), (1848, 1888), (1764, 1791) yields -0.2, 11.2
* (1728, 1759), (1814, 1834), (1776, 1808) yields -1.8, 11.5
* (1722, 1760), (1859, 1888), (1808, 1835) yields -2.1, 11.1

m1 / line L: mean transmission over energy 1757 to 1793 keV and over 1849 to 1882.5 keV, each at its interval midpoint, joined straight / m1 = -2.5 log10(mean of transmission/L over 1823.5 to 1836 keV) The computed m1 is -0.044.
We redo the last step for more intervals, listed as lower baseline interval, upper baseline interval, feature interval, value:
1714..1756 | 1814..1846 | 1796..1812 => -0.12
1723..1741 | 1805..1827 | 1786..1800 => -0.10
